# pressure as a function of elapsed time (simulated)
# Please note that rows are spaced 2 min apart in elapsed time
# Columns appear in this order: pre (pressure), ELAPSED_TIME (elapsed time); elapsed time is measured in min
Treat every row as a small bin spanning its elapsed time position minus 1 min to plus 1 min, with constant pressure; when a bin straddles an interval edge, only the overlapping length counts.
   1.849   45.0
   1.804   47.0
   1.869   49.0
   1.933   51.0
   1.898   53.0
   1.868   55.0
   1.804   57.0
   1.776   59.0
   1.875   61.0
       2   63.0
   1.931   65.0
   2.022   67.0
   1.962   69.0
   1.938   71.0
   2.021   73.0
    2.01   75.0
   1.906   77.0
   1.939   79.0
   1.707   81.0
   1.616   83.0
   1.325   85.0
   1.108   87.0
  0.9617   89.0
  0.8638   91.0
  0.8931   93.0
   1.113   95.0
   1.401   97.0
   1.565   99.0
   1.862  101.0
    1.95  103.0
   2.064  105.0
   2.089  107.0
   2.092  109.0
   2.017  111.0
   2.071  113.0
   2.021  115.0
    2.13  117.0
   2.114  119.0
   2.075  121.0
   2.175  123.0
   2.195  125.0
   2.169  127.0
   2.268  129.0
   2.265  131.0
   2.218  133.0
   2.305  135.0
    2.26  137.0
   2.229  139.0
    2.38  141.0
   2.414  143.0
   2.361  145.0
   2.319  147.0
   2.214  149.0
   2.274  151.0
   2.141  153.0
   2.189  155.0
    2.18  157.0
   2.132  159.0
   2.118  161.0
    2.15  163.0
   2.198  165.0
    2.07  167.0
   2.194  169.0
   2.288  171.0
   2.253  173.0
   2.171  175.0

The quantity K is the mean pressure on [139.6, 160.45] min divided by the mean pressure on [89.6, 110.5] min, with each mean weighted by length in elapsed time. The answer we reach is 1.42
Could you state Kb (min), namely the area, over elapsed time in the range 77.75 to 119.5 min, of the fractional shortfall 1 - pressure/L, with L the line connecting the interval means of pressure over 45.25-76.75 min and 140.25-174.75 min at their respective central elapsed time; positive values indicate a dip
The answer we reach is 7.8 min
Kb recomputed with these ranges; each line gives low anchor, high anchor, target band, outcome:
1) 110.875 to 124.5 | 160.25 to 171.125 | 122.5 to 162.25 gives -2.1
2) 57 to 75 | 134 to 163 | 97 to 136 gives 1.1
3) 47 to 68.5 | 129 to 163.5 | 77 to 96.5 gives 6.7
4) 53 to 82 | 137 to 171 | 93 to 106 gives 2.8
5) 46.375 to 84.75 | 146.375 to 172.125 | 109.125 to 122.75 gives -0.2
